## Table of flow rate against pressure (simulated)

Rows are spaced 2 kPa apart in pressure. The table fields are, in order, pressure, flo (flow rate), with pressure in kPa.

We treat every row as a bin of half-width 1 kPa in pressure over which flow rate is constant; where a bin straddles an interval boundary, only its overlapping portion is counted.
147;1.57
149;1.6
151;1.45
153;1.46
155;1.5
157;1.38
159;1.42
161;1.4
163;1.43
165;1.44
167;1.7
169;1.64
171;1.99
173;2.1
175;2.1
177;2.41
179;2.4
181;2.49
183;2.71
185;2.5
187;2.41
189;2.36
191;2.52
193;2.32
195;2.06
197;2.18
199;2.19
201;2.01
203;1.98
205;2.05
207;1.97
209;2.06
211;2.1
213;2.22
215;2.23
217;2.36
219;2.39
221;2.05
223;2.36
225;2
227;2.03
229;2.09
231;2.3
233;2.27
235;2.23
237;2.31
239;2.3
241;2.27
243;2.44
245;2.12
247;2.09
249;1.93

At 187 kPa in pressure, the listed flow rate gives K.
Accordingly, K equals 2.41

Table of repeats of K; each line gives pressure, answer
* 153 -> 1.46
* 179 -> 2.4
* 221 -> 2.05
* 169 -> 1.64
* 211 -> 2.1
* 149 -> 1.6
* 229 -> 2.09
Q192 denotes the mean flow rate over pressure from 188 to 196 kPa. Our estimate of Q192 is 2.31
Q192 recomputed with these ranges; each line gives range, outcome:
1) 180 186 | 2.57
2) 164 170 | 1.59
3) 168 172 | 1.81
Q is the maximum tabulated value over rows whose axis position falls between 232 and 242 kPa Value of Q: 2.31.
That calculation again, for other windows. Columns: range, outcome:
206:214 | 2.22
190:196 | 2.52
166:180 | 2.41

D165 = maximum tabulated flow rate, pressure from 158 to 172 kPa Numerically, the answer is 1.99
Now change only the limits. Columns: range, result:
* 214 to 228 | 2.39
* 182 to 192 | 2.71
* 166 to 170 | 1.7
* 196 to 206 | 2.19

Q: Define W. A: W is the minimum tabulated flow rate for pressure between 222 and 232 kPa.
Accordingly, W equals 2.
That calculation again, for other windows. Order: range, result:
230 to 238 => 2.23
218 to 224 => 2.05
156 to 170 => 1.38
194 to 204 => 1.98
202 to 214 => 1.97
